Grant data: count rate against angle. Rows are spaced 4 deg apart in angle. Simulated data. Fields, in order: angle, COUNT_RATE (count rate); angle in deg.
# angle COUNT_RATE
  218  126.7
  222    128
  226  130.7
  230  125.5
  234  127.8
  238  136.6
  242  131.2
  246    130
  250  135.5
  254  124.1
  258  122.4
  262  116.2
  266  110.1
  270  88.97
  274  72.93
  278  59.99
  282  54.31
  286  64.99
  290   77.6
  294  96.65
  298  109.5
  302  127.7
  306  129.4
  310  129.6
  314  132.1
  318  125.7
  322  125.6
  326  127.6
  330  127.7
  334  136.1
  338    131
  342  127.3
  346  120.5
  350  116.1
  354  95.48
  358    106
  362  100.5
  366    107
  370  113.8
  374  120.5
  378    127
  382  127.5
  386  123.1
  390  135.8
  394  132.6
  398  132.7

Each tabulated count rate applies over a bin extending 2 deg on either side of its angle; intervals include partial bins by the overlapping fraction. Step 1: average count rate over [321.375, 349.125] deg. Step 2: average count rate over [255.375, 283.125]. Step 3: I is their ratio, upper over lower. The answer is 1.40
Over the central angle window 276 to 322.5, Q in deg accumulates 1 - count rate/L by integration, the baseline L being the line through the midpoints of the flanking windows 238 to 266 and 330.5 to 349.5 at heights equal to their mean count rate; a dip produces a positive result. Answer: 9.1 deg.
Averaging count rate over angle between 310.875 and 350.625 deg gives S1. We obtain 127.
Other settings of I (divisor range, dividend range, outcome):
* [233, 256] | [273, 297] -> 0.55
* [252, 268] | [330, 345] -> 1.10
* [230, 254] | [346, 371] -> 0.82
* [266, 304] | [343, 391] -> 1.36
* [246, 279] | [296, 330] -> 1.18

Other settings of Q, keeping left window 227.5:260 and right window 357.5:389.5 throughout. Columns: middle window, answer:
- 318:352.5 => -1.5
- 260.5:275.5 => 3.5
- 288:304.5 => 2.7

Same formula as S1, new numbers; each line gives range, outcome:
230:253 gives 131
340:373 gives 111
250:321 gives 104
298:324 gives 127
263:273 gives 98.5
